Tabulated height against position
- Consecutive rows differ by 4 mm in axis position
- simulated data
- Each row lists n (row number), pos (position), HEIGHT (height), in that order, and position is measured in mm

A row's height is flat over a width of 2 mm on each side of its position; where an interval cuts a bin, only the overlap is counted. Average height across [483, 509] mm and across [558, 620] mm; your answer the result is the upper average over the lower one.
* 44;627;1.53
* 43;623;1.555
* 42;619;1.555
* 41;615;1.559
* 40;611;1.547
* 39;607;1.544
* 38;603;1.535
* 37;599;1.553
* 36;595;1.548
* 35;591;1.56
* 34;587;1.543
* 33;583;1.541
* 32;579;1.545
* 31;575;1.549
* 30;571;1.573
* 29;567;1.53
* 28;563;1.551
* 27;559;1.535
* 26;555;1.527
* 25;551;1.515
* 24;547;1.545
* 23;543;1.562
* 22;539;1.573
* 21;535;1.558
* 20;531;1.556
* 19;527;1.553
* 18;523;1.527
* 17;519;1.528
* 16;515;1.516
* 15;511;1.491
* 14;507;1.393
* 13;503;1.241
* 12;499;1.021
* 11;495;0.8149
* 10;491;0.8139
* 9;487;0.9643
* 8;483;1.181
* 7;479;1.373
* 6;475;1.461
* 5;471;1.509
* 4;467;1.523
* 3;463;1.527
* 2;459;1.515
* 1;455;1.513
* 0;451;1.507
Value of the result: 1.47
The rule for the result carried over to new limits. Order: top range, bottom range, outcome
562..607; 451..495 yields 1.17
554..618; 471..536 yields 1.18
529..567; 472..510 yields 1.33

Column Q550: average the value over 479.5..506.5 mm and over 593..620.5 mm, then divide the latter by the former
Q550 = 1.48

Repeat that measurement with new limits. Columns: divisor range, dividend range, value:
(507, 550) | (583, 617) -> 1.01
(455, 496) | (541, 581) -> 1.20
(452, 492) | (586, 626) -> 1.14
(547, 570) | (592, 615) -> 1.01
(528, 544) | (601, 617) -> 0.99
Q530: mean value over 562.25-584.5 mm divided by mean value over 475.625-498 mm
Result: 1.5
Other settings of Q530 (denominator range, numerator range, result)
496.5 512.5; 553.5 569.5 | 1.21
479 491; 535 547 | 1.45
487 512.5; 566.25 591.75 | 1.40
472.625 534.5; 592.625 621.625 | 1.19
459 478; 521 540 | 1.04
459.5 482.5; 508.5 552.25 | 1.05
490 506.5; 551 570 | 1.50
